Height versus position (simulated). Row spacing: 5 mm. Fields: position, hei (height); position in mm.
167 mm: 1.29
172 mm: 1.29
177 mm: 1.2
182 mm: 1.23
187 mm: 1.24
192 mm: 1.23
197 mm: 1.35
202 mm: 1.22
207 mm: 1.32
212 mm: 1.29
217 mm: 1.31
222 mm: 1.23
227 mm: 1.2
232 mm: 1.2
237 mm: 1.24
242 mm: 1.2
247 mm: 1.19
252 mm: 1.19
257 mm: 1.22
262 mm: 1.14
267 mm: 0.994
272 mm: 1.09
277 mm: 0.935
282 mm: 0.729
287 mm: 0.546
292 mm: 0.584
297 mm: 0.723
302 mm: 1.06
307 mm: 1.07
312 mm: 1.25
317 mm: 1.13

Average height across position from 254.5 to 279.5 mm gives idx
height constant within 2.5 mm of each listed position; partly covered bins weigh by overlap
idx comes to 1.08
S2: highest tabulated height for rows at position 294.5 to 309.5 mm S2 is 1.07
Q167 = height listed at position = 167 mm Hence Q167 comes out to 1.29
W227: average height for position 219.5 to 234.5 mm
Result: 1.21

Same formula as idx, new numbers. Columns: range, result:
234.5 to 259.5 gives 1.21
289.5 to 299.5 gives 0.653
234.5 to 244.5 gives 1.22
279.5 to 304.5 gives 0.728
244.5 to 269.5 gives 1.15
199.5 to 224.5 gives 1.27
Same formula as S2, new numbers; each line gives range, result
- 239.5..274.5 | 1.22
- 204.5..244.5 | 1.32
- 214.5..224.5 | 1.31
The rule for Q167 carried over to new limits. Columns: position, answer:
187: 1.24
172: 1.29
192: 1.23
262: 1.14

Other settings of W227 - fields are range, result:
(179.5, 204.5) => 1.25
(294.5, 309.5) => 0.951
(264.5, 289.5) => 0.859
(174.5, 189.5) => 1.22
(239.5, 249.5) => 1.19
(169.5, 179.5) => 1.24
